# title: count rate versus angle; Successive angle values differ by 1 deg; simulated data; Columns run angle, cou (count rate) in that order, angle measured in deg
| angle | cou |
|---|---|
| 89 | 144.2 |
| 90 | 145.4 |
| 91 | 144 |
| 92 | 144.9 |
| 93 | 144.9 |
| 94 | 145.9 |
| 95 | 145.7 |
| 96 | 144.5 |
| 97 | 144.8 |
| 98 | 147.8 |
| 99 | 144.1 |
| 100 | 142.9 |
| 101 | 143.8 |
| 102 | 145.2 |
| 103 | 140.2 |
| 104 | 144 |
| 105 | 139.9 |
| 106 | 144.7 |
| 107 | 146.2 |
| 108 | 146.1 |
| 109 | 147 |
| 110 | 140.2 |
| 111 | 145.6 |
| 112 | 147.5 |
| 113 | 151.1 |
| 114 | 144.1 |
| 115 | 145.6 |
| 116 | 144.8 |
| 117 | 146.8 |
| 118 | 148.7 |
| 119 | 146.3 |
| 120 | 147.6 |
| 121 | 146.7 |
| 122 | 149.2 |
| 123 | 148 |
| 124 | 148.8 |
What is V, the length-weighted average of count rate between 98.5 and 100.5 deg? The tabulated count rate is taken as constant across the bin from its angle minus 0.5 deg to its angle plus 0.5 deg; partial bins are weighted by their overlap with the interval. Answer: 144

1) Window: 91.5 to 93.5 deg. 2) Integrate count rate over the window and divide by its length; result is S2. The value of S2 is 145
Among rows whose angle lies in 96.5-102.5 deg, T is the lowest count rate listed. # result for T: 142.9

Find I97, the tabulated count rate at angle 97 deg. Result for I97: 144.8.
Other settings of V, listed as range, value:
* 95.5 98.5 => 146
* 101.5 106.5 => 143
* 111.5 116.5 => 147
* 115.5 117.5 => 146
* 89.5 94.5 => 145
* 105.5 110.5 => 145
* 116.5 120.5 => 147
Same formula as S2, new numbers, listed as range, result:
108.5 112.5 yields 145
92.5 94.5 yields 145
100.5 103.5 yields 143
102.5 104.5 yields 142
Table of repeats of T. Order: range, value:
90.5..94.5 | 144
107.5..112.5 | 140.2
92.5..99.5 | 144.1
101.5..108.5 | 139.9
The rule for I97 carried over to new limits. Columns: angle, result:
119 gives 146.3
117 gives 146.8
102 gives 145.2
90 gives 145.4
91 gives 144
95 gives 145.7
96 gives 144.5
